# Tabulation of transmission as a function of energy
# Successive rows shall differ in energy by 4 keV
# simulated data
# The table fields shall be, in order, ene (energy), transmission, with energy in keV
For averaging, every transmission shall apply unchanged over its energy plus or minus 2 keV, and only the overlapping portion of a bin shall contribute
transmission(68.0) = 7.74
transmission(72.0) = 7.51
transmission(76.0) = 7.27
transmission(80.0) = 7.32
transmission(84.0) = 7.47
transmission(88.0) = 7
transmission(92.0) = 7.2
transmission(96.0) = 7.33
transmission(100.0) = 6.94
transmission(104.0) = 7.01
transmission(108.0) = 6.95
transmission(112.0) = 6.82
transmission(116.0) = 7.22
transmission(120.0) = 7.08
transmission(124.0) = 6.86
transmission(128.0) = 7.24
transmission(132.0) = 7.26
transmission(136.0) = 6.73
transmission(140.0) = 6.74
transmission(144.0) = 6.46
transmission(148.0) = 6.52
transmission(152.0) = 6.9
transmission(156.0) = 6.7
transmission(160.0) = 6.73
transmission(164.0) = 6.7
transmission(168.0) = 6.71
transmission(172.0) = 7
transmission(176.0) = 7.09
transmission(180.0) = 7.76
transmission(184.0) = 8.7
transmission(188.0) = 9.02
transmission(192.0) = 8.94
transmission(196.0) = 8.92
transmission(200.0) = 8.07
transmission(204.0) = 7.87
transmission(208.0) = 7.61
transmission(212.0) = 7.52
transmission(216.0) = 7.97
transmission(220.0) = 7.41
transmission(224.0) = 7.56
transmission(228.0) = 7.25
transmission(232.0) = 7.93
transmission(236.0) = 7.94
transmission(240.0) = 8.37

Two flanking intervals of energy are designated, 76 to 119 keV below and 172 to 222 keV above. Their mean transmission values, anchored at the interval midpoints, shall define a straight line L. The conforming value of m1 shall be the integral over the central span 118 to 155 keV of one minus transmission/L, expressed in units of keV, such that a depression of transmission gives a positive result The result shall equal 3.06 keV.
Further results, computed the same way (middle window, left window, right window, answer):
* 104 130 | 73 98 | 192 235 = 1.4 keV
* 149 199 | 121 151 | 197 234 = -2.1 keV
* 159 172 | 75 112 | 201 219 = 1.3 keV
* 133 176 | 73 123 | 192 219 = 4.9 keV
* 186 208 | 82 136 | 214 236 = -2.8 keV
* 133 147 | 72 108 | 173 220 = 1.7 keV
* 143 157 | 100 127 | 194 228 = 1.3 keV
